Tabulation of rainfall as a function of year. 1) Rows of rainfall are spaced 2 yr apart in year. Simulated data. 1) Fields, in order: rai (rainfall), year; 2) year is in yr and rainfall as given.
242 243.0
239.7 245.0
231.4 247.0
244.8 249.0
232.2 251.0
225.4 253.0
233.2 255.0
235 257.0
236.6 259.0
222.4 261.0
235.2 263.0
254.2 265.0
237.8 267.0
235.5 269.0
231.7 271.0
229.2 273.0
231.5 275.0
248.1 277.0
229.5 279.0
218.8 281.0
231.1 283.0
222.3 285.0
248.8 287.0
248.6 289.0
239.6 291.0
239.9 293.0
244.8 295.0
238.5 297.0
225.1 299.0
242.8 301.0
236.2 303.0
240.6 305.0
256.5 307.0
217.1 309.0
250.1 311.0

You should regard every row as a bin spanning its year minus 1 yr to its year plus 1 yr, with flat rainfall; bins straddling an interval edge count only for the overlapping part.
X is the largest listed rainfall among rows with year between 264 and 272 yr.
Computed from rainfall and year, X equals 254.2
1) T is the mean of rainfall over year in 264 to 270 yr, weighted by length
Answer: 242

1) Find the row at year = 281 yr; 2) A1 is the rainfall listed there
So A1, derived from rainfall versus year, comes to 218.8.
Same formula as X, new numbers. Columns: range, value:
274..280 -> 248.1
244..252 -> 244.8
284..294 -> 248.8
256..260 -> 236.6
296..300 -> 238.5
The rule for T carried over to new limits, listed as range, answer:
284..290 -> 240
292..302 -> 238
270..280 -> 234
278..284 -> 226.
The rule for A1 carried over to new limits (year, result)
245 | 239.7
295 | 244.8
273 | 229.2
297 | 238.5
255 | 233.2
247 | 231.4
